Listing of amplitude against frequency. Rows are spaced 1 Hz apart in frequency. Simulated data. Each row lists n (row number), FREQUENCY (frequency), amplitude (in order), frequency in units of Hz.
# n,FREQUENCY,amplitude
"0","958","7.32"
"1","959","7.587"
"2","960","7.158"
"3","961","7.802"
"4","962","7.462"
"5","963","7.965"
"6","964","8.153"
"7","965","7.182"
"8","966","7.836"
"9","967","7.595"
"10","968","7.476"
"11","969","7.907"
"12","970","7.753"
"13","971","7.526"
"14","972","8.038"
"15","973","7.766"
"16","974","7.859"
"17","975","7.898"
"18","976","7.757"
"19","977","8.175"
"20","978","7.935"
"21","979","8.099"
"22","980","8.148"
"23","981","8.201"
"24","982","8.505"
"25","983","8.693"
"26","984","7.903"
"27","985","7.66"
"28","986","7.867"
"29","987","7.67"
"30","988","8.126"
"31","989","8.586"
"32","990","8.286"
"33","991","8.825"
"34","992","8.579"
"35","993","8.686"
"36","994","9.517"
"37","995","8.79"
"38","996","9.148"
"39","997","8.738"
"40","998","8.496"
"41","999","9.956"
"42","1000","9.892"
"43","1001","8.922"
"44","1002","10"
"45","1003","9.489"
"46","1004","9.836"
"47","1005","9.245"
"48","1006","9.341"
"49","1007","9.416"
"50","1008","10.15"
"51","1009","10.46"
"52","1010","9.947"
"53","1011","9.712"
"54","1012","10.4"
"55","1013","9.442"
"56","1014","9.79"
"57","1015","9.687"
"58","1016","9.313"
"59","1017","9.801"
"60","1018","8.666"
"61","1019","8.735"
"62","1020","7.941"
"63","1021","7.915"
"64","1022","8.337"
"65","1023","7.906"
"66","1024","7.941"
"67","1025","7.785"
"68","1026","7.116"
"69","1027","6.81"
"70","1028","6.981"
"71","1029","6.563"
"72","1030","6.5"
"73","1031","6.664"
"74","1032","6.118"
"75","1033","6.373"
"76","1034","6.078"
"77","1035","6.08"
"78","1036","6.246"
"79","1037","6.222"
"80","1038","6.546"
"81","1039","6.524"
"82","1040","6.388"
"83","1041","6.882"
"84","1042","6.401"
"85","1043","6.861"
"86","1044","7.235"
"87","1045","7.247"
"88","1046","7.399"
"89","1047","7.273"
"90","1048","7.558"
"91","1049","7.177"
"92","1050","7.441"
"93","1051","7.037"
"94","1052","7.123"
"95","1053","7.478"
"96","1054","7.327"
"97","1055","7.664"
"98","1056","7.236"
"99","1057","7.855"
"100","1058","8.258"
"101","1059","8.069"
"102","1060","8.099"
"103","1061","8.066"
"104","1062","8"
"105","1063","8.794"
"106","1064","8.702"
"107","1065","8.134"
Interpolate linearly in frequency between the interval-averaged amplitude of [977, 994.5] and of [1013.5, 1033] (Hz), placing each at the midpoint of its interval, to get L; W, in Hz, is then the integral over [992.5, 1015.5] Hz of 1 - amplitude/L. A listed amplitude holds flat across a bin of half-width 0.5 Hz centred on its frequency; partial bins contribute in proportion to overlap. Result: -4.05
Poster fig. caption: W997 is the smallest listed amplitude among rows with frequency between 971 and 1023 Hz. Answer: 7.526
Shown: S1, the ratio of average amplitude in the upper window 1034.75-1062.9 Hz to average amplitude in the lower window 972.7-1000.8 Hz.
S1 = 0.86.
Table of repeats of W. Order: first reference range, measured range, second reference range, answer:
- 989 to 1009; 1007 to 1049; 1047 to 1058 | 2.7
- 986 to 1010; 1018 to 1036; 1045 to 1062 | 2.5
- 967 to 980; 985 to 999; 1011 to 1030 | -0.9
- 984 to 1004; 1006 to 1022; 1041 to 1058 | -2.2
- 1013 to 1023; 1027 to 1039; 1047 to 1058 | 2.7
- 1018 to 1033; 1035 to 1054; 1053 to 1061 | 1.7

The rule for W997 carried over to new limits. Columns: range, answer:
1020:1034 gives 6.078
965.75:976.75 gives 7.476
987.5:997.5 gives 8.126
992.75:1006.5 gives 8.496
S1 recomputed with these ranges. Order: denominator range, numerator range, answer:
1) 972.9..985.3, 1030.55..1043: 0.79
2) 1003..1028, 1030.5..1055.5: 0.77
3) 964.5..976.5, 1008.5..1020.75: 1.23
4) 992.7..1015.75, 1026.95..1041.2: 0.68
